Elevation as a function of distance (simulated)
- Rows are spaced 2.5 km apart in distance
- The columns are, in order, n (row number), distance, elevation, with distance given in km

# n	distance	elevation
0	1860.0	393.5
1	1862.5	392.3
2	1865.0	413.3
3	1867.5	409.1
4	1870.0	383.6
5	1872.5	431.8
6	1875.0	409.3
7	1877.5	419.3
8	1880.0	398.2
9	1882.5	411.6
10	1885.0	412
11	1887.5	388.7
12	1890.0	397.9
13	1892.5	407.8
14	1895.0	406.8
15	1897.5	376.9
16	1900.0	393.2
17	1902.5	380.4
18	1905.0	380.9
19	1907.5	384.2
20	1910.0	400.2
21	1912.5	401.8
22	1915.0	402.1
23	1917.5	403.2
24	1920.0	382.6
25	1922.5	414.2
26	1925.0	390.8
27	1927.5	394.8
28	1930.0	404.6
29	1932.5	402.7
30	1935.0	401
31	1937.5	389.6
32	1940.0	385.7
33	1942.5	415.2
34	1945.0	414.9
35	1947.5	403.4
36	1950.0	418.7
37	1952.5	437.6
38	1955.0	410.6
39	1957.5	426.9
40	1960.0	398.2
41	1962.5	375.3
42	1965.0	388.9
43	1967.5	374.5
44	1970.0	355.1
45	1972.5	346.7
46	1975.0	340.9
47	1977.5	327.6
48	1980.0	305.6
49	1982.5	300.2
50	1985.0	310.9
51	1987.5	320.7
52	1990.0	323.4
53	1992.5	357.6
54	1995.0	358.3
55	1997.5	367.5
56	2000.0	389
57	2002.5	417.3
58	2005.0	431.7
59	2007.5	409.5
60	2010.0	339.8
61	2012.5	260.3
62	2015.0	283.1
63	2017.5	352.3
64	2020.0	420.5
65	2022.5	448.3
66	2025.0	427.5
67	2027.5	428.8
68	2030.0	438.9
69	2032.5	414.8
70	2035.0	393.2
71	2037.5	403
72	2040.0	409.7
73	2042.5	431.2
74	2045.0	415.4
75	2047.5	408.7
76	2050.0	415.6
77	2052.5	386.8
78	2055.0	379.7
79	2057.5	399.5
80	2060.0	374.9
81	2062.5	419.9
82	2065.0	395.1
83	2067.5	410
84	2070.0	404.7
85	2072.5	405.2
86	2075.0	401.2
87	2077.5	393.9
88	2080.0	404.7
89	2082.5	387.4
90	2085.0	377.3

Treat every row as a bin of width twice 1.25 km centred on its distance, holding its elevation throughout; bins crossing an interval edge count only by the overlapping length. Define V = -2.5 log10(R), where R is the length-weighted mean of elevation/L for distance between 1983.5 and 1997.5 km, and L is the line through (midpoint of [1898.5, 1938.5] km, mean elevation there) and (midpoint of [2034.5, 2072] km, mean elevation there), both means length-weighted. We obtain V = 0.187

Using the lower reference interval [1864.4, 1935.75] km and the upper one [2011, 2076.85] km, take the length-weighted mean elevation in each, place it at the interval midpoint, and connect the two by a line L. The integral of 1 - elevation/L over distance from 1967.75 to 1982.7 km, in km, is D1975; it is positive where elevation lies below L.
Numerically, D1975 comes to 2.4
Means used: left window 400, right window 397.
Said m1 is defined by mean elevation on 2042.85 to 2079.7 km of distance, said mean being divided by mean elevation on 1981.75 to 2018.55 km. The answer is 1.2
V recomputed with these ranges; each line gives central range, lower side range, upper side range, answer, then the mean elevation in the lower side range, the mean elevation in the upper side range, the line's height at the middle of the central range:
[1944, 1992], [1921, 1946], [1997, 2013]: 0.07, 401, 379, 390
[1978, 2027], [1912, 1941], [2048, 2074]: 0.11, 398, 399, 399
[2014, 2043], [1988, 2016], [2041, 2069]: -0.07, 358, 403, 381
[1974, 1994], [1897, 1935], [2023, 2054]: 0.25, 395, 415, 406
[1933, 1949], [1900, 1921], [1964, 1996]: -0.09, 392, 339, 369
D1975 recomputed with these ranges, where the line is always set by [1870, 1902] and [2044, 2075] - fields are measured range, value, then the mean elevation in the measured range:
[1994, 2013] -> 1.21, 376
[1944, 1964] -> -0.40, 410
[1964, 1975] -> 1.07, 363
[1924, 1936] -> 0.11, 399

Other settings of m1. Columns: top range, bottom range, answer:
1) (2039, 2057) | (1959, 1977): 1.11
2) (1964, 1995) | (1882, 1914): 0.86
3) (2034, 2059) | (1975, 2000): 1.21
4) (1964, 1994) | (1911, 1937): 0.84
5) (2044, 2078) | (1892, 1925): 1.02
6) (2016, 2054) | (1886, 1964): 1.03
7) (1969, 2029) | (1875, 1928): 0.90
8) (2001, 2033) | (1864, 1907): 0.97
